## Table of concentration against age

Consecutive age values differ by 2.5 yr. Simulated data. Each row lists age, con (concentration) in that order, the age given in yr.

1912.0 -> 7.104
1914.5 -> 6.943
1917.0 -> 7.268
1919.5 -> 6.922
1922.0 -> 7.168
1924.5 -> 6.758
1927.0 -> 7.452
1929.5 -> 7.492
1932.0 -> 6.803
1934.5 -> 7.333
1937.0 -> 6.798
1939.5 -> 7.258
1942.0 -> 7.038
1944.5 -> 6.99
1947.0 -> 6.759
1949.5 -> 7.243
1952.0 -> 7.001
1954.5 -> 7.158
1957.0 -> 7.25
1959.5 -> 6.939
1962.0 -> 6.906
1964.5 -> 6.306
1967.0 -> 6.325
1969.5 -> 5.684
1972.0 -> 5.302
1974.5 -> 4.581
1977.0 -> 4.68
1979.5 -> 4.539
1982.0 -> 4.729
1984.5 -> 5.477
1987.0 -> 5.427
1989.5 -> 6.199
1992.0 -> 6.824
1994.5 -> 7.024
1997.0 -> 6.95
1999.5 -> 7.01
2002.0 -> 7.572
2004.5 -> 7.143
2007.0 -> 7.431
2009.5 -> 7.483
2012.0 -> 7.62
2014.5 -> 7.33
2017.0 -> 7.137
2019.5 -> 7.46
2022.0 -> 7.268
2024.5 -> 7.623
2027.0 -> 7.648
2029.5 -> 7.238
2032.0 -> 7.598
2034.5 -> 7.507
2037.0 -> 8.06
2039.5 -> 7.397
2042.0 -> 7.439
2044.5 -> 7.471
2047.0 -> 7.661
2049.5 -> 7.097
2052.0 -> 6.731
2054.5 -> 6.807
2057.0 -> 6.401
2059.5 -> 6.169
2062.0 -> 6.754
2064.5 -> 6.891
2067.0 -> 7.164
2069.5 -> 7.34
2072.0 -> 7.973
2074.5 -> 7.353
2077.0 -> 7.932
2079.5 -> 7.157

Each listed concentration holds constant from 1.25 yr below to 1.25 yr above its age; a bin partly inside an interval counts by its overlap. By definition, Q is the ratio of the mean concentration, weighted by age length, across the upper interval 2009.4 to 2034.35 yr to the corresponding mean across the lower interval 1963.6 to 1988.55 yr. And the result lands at 1.40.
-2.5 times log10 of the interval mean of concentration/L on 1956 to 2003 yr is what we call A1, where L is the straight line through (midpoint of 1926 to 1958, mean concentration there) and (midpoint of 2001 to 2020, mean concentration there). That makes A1 0.19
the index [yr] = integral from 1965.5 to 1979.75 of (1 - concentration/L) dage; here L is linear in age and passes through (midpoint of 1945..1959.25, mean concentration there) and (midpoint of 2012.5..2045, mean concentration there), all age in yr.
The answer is 3.8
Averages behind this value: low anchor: 7.07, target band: 5.25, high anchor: 7.48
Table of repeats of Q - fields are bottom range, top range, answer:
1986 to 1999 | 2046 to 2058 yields 1.06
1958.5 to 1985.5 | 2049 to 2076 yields 1.25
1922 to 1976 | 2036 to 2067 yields 1.05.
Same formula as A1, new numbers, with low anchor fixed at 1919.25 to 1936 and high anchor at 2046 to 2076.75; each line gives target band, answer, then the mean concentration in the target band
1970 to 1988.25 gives 0.38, 4.99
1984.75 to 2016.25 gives 0.02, 6.95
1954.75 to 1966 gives 0.04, 6.87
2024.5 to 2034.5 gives -0.07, 7.51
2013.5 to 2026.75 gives -0.05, 7.39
